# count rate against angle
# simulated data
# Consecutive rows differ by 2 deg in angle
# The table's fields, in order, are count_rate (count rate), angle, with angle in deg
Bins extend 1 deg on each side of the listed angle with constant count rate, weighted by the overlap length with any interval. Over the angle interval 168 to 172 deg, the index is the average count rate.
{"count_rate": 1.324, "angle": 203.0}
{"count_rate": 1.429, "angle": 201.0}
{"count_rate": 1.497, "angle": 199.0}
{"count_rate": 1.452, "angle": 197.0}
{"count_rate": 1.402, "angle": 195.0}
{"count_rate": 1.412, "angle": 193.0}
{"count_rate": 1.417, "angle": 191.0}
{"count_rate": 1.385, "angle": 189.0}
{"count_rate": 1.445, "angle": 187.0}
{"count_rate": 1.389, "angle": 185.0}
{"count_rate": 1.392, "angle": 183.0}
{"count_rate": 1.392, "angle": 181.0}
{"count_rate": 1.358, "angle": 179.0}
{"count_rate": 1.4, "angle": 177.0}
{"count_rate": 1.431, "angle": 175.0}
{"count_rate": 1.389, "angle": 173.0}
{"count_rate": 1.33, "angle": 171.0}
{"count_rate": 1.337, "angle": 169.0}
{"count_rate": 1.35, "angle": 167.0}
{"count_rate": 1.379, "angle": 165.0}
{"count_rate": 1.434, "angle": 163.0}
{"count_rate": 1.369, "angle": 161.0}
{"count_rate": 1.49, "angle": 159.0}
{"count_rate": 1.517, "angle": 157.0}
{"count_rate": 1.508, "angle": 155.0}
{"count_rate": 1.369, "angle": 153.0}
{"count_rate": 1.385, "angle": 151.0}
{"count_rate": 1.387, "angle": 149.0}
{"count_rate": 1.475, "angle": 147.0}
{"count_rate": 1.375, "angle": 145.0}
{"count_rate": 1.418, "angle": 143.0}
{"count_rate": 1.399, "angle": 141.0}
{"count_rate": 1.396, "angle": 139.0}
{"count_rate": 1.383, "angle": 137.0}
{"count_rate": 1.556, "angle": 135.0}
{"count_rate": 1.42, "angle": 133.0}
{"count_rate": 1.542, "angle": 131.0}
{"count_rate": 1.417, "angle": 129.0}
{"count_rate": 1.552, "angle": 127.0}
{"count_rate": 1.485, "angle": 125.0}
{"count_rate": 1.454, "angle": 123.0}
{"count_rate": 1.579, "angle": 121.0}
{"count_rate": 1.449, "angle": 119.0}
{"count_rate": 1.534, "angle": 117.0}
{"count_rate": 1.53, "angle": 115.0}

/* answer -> 1.33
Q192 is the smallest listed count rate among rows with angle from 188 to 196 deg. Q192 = 1.385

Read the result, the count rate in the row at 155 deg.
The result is 1.508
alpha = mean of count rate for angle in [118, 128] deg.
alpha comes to 1.5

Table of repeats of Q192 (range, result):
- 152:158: 1.369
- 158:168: 1.35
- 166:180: 1.33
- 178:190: 1.358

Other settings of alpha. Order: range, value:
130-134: 1.48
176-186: 1.39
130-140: 1.46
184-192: 1.41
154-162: 1.47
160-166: 1.39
